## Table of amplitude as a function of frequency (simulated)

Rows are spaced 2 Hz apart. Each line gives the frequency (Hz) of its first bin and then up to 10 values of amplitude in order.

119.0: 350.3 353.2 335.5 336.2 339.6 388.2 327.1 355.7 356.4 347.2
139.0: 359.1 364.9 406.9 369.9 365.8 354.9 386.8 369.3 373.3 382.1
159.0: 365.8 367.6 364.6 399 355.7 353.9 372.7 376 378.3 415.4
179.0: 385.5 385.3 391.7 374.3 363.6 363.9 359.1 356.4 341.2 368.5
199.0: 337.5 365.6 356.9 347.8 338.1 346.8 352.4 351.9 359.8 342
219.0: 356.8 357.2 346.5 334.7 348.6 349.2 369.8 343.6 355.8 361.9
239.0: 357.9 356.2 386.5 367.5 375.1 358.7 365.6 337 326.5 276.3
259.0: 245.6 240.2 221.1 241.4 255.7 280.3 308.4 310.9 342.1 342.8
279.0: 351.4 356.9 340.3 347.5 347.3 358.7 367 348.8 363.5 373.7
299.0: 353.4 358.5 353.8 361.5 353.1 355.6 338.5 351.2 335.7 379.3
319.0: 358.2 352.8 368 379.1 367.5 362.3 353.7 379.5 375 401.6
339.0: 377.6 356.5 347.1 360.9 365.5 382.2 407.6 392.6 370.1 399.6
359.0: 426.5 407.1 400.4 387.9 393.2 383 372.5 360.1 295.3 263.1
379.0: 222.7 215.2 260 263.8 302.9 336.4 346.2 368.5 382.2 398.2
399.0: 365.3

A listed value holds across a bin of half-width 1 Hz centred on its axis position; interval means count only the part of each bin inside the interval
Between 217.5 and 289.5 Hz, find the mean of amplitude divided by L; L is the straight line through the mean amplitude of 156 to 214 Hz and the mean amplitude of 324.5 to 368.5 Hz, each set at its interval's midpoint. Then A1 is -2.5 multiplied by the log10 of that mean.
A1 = 0.13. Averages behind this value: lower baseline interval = 366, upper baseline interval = 382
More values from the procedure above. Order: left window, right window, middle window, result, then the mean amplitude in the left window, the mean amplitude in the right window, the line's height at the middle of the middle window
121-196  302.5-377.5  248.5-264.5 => 0.25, 367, 369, 368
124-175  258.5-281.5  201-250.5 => -0.12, 366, 291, 318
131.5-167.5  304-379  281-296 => 0.04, 369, 366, 367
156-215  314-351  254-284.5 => 0.23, 366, 368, 367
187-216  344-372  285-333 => 0.06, 354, 389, 378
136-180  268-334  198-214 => 0.05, 373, 352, 366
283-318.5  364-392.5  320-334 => -0.07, 355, 315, 342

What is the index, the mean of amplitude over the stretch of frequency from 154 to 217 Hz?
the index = 366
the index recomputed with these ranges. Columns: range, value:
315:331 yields 364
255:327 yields 332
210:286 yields 332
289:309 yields 359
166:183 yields 379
